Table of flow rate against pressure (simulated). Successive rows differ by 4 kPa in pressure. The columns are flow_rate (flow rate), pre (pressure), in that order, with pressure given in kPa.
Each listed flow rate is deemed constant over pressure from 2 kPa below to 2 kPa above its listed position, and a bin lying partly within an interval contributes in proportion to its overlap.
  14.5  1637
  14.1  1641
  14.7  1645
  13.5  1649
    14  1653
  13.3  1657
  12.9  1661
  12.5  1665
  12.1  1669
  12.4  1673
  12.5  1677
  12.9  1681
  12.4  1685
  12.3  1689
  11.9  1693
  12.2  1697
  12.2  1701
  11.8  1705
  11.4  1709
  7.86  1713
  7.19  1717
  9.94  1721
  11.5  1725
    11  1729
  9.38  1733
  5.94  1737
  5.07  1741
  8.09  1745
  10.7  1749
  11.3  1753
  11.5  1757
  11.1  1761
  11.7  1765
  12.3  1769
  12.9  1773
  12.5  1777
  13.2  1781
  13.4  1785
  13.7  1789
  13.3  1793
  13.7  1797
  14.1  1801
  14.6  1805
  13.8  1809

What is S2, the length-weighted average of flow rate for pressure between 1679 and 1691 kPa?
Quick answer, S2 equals 12.5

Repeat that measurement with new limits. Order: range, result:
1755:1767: 11.4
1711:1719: 7.53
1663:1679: 12.4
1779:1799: 13.5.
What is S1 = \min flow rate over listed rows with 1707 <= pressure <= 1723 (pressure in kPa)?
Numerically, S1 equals 7.19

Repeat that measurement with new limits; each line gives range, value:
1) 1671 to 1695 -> 11.9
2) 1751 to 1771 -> 11.1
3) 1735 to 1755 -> 5.07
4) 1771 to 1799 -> 12.5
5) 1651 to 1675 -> 12.1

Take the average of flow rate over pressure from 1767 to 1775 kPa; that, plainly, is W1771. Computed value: 12.6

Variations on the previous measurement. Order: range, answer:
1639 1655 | 14.1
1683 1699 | 12.2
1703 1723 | 9.64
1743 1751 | 9.39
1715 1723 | 8.56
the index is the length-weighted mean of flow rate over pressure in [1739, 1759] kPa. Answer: 9.33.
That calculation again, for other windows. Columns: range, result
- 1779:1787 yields 13.3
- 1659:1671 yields 12.5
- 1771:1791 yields 13.1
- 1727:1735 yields 10.2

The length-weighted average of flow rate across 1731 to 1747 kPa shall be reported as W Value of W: 7.12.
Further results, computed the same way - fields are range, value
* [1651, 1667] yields 13.2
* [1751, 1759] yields 11.4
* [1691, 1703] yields 12.1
